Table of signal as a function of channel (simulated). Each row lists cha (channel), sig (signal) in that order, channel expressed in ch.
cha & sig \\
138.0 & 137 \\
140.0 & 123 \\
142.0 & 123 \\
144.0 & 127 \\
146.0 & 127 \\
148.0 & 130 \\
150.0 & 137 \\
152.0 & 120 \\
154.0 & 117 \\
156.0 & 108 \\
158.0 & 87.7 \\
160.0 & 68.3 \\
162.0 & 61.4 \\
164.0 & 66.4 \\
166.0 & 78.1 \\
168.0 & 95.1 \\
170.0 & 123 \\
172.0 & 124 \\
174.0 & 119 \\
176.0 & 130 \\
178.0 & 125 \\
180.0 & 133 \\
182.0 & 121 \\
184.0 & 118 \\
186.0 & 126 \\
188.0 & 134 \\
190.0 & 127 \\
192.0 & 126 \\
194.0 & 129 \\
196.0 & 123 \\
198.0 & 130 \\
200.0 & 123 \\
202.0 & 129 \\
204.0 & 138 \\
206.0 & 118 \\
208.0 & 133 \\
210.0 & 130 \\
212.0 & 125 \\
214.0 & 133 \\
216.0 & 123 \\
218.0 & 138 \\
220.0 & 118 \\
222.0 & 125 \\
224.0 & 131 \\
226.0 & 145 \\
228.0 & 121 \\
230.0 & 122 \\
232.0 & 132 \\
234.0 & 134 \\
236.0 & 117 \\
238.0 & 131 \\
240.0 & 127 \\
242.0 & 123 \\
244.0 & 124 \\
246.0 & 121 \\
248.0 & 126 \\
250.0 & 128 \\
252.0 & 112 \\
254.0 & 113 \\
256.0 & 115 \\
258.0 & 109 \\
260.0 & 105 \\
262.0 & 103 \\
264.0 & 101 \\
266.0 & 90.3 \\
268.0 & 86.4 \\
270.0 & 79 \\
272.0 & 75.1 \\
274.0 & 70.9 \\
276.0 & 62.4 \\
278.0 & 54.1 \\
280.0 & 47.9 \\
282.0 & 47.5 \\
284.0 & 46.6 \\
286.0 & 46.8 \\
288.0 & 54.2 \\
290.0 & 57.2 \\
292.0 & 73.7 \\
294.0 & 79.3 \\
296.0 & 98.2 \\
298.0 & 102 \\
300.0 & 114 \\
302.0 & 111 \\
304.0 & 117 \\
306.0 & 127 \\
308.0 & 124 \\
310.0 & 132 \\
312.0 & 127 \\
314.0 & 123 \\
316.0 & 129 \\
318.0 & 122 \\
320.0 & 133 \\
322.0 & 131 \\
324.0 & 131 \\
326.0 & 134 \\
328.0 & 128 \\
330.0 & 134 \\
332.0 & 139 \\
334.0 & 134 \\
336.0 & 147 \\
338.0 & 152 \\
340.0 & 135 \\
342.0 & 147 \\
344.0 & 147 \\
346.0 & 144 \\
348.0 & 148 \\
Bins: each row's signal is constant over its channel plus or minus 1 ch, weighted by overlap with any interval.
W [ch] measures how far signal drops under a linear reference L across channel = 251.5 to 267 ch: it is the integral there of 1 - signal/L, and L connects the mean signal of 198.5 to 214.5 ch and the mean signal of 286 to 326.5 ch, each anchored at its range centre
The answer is 1.63 ch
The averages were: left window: 129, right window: 109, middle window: 106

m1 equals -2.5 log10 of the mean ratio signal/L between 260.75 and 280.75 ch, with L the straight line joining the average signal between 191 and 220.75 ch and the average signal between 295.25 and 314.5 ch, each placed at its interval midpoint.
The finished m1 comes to 0.48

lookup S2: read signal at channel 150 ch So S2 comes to 137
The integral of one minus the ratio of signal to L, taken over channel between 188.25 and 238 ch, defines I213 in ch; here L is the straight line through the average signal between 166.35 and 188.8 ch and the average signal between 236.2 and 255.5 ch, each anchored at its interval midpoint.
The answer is -2.6 ch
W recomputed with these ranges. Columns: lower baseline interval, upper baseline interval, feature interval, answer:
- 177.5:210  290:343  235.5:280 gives 8.2 ch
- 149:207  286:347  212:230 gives -1.9 ch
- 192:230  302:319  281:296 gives 7.7 ch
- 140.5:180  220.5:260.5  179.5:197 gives -1.8 ch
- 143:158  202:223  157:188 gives 4.5 ch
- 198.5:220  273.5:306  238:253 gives -2.7 ch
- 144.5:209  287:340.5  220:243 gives -2.1 ch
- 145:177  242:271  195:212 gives -3.3 ch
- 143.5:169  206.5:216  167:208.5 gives -2.8 ch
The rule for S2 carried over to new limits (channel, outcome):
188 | 134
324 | 131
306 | 127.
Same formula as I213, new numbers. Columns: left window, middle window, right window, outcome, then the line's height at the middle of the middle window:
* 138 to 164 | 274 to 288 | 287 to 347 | 7.79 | 119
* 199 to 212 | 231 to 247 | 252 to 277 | -2.62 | 108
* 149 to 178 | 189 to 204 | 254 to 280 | -4.49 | 98.1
